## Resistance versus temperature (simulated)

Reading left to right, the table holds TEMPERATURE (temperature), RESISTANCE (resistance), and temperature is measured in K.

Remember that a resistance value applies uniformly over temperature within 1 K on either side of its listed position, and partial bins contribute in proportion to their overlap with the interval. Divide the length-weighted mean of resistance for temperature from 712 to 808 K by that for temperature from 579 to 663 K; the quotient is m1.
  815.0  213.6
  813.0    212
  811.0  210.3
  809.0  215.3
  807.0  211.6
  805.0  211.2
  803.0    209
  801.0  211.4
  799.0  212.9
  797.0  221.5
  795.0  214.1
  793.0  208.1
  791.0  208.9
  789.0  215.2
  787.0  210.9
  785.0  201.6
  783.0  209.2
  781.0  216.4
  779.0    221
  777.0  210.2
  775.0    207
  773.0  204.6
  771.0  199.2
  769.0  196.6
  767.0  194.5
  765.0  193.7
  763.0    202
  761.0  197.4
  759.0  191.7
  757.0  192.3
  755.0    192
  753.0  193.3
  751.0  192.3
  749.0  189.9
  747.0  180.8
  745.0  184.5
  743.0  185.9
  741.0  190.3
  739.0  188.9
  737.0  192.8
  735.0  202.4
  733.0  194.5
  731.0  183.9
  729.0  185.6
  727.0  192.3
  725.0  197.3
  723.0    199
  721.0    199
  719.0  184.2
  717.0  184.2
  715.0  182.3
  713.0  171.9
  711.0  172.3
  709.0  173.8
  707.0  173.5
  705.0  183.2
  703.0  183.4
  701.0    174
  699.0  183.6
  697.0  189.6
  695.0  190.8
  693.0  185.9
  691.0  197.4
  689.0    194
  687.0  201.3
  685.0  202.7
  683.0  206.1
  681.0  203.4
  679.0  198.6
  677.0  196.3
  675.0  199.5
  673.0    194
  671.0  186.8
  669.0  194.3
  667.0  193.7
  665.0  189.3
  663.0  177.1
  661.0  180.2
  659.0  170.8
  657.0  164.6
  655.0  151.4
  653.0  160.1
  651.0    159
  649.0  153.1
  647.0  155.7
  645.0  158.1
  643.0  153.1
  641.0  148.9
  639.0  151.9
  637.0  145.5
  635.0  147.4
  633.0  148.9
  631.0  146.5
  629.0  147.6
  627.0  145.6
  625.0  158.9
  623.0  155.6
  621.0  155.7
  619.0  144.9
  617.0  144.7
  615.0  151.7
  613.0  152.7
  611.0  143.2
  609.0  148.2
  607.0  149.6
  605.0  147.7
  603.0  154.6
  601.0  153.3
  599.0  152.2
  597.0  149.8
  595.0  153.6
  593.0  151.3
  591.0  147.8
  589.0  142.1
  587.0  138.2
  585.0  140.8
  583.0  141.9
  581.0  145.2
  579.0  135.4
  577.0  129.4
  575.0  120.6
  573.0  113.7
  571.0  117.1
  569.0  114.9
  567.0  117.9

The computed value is 1.31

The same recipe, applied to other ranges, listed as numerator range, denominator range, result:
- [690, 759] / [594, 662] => 1.22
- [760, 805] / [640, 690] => 1.16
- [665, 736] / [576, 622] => 1.30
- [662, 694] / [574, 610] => 1.35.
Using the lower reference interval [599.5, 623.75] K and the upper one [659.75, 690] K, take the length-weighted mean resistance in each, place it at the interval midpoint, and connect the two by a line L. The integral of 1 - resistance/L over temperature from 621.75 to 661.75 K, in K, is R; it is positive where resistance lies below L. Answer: 3.8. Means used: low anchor 150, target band 155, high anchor 194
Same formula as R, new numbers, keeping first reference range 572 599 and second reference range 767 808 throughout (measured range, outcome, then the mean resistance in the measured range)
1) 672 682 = -1.57 K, 198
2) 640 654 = 0.49 K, 155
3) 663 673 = -1.29 K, 190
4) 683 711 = -1.45 K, 187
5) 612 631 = 0.19 K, 151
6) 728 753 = 0.50 K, 189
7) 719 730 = -0.35 K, 194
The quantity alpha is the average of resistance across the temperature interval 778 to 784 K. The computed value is 216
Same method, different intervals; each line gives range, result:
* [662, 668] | 187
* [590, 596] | 151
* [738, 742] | 190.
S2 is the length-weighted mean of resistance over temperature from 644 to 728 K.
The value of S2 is 184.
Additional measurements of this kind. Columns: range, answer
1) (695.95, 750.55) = 186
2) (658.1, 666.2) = 180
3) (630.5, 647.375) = 151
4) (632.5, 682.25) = 172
